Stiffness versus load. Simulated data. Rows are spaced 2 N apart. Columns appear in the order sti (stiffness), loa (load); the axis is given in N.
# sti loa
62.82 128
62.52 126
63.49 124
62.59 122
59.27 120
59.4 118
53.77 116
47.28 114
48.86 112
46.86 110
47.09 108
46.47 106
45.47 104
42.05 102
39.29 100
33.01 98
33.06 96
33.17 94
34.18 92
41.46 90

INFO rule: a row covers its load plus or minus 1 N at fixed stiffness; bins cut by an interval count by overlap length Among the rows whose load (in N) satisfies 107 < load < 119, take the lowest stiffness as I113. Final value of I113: 46.86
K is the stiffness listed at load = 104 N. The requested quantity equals 45.47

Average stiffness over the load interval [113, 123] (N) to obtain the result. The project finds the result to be 56.5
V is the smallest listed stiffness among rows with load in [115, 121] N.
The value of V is 53.77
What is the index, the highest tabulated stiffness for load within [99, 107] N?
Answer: 46.47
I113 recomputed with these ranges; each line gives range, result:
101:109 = 42.05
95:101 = 33.01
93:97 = 33.06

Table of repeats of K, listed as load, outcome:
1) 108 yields 47.09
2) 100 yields 39.29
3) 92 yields 34.18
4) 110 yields 46.86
